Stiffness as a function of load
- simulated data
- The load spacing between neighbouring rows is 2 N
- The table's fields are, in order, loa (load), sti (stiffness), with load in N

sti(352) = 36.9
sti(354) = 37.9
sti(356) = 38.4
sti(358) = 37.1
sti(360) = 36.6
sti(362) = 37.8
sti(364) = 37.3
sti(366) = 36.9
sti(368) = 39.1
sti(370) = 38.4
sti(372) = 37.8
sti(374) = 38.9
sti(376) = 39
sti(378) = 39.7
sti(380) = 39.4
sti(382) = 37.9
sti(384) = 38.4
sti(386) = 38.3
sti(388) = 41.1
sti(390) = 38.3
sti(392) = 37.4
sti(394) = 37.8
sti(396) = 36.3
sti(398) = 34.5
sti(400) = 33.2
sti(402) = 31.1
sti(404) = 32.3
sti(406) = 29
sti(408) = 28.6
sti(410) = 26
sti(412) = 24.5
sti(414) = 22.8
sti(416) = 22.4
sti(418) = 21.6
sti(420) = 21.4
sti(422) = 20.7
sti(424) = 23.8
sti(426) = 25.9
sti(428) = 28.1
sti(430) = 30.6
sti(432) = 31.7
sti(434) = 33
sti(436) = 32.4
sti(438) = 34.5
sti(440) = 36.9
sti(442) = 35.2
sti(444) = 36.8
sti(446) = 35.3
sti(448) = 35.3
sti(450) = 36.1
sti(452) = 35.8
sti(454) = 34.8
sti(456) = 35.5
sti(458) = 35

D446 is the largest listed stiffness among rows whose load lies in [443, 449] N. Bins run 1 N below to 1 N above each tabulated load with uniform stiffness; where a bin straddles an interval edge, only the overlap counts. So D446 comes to 36.8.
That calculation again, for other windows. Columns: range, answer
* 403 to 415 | 32.3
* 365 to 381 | 39.7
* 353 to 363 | 38.4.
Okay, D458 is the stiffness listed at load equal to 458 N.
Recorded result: 35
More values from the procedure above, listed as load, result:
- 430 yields 30.6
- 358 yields 37.1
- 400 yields 33.2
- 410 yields 26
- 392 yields 37.4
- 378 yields 39.7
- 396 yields 36.3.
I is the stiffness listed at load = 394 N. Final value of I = 37.8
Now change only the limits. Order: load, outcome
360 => 36.6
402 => 31.1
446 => 35.3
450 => 36.1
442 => 35.2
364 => 37.3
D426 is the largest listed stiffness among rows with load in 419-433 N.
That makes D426 31.7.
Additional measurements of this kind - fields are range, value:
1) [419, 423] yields 21.4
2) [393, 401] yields 37.8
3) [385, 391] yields 41.1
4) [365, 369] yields 39.1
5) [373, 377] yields 39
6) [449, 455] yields 36.1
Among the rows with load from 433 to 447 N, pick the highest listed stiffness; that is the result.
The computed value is 36.9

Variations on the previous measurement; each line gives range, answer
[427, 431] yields 30.6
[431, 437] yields 33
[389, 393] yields 38.3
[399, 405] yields 33.2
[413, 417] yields 22.8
